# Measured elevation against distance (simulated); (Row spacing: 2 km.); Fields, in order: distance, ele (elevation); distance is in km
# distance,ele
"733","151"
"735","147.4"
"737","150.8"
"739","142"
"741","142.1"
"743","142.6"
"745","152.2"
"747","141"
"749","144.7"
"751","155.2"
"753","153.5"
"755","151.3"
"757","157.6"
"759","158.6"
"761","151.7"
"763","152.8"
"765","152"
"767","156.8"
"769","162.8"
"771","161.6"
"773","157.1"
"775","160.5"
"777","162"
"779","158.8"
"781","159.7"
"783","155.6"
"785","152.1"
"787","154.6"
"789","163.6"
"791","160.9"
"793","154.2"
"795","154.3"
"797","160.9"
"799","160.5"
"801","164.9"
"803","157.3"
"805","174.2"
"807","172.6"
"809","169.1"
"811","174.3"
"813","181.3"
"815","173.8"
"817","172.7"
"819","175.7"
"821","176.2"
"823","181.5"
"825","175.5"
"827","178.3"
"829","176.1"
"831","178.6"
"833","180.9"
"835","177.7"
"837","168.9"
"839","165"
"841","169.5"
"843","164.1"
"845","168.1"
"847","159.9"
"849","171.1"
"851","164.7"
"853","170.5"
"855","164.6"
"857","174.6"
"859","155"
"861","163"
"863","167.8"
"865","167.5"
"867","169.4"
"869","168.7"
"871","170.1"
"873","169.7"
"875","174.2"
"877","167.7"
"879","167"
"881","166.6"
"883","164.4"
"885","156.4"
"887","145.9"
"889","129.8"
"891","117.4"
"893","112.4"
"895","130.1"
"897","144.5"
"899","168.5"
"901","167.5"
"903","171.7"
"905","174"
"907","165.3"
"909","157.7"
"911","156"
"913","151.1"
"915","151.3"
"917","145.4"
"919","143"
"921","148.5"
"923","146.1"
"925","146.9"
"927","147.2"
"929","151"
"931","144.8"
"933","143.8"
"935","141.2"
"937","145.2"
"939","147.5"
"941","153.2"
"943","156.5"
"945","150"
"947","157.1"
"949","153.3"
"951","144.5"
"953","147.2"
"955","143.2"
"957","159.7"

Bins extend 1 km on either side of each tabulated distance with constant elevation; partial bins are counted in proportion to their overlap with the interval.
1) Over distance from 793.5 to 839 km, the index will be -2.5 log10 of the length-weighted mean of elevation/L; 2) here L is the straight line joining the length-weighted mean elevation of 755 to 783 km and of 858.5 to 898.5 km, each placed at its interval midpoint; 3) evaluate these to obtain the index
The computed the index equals -0.10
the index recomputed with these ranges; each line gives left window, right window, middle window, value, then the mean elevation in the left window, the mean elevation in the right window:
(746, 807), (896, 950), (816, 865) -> -0.10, 157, 153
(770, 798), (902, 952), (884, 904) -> 0.06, 158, 152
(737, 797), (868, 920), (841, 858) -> -0.08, 154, 155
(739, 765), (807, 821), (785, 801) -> 0.05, 150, 174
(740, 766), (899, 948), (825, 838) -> -0.17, 150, 153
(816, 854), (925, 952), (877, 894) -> 0.10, 172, 149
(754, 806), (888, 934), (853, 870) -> -0.10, 158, 148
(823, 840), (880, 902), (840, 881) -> -0.04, 176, 146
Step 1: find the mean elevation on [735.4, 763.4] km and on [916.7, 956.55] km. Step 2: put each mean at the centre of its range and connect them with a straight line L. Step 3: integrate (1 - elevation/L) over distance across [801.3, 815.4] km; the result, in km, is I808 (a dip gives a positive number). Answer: -2.1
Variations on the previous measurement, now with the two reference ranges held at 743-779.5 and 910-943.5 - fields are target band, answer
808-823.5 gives -2.3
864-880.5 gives -2.1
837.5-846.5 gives -0.9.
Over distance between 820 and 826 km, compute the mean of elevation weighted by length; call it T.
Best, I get 178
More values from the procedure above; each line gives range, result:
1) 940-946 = 153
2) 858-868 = 165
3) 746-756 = 149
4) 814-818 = 173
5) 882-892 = 143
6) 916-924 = 146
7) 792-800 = 157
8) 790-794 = 158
